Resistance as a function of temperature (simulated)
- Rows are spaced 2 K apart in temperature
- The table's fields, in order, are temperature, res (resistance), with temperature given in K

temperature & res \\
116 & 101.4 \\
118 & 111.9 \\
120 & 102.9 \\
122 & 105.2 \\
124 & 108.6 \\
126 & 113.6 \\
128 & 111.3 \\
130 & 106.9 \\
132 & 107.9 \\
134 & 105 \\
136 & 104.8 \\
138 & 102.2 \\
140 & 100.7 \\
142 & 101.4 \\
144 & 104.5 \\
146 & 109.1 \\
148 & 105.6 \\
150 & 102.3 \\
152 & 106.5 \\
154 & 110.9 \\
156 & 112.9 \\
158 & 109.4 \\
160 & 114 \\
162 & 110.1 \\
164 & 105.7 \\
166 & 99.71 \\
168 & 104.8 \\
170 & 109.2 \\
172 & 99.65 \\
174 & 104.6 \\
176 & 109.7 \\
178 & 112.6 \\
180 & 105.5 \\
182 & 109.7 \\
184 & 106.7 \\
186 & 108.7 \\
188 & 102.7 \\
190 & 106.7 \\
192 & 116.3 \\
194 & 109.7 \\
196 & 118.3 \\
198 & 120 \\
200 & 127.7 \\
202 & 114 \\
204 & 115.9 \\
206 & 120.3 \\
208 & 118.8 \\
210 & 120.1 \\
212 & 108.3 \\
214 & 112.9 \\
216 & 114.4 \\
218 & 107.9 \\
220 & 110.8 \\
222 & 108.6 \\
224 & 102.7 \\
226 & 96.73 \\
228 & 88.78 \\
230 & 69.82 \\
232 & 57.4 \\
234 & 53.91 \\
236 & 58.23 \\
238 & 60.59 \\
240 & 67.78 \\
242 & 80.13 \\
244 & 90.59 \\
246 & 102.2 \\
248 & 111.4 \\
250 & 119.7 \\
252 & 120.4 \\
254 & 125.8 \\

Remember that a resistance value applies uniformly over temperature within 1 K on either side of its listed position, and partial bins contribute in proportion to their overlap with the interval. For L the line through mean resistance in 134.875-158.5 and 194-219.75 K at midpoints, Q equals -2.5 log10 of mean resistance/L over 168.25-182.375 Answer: 0.04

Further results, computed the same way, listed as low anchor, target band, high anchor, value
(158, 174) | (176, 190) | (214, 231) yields -0.03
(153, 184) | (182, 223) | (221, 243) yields -0.24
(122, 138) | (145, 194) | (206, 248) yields -0.06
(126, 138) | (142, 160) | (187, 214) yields 0.02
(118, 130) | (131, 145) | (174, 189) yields 0.05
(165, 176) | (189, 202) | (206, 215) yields -0.05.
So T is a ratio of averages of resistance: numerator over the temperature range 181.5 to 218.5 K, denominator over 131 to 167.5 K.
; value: 1.07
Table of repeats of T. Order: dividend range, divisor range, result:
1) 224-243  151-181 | 0.67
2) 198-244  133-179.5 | 0.91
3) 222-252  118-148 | 0.80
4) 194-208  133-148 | 1.14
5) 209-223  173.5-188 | 1.04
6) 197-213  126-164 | 1.10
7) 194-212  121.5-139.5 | 1.10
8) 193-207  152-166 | 1.08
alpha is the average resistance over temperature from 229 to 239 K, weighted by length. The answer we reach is 60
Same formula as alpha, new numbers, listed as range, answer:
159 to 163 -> 112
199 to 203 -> 121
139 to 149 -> 104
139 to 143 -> 101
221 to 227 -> 103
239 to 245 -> 79.5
